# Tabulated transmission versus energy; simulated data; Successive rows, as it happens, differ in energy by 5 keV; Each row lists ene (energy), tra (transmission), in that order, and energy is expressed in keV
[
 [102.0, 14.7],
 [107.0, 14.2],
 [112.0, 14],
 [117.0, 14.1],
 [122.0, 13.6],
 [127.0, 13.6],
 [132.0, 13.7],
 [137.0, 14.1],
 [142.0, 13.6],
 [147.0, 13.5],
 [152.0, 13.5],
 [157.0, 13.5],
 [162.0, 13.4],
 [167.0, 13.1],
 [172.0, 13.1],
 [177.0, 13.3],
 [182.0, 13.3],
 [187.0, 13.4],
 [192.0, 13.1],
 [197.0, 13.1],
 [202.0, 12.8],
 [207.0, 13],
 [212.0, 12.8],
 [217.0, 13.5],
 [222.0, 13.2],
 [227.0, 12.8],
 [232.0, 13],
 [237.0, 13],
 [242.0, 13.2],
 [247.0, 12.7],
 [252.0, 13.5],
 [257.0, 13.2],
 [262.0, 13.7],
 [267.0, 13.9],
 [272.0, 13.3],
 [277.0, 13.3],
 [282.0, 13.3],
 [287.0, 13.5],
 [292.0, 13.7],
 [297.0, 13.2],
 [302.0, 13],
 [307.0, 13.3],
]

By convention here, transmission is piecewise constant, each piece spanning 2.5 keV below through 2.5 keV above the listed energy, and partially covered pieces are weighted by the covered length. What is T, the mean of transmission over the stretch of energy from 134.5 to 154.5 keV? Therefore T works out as 13.7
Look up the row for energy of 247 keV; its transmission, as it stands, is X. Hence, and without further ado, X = 12.7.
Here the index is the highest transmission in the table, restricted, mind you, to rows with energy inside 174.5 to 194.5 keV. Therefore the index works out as 13.4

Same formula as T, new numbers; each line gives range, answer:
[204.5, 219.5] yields 13.1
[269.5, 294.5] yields 13.4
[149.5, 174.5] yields 13.3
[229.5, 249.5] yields 13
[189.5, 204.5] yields 13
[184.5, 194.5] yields 13.2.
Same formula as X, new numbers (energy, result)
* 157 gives 13.5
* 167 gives 13.1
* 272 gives 13.3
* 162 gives 13.4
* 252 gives 13.5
